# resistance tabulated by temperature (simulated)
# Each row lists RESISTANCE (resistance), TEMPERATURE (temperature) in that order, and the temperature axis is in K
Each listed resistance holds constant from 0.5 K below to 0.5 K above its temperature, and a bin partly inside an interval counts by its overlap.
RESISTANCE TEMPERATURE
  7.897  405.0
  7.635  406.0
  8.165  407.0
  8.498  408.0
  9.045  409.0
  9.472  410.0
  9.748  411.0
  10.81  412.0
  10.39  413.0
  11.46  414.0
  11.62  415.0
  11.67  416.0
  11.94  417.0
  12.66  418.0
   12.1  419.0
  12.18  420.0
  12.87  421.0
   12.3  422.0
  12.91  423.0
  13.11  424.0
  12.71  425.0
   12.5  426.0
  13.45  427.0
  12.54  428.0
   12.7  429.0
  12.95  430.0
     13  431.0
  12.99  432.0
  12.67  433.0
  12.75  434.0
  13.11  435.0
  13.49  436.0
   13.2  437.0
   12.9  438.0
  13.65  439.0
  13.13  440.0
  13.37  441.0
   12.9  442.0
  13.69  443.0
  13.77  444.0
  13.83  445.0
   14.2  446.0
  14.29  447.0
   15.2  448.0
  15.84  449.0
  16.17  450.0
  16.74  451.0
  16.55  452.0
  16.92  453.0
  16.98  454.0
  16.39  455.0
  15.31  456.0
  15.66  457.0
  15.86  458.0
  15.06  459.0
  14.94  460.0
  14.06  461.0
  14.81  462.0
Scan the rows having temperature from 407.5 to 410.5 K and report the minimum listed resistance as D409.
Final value 8.498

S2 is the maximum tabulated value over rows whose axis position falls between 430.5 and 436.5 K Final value 13.49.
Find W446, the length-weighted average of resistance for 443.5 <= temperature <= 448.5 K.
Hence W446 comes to 14.3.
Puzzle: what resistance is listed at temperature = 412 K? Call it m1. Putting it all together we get 10.81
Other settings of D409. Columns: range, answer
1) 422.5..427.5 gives 12.5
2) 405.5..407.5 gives 7.635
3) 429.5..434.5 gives 12.67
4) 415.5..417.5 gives 11.67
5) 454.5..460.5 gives 14.94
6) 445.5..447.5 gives 14.2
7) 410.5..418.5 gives 9.748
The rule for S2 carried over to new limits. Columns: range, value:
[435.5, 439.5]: 13.65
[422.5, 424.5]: 13.11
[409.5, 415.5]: 11.62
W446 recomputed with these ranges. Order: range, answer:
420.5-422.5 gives 12.6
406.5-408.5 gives 8.33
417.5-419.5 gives 12.4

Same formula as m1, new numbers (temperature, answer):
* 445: 13.83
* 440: 13.13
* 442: 12.9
